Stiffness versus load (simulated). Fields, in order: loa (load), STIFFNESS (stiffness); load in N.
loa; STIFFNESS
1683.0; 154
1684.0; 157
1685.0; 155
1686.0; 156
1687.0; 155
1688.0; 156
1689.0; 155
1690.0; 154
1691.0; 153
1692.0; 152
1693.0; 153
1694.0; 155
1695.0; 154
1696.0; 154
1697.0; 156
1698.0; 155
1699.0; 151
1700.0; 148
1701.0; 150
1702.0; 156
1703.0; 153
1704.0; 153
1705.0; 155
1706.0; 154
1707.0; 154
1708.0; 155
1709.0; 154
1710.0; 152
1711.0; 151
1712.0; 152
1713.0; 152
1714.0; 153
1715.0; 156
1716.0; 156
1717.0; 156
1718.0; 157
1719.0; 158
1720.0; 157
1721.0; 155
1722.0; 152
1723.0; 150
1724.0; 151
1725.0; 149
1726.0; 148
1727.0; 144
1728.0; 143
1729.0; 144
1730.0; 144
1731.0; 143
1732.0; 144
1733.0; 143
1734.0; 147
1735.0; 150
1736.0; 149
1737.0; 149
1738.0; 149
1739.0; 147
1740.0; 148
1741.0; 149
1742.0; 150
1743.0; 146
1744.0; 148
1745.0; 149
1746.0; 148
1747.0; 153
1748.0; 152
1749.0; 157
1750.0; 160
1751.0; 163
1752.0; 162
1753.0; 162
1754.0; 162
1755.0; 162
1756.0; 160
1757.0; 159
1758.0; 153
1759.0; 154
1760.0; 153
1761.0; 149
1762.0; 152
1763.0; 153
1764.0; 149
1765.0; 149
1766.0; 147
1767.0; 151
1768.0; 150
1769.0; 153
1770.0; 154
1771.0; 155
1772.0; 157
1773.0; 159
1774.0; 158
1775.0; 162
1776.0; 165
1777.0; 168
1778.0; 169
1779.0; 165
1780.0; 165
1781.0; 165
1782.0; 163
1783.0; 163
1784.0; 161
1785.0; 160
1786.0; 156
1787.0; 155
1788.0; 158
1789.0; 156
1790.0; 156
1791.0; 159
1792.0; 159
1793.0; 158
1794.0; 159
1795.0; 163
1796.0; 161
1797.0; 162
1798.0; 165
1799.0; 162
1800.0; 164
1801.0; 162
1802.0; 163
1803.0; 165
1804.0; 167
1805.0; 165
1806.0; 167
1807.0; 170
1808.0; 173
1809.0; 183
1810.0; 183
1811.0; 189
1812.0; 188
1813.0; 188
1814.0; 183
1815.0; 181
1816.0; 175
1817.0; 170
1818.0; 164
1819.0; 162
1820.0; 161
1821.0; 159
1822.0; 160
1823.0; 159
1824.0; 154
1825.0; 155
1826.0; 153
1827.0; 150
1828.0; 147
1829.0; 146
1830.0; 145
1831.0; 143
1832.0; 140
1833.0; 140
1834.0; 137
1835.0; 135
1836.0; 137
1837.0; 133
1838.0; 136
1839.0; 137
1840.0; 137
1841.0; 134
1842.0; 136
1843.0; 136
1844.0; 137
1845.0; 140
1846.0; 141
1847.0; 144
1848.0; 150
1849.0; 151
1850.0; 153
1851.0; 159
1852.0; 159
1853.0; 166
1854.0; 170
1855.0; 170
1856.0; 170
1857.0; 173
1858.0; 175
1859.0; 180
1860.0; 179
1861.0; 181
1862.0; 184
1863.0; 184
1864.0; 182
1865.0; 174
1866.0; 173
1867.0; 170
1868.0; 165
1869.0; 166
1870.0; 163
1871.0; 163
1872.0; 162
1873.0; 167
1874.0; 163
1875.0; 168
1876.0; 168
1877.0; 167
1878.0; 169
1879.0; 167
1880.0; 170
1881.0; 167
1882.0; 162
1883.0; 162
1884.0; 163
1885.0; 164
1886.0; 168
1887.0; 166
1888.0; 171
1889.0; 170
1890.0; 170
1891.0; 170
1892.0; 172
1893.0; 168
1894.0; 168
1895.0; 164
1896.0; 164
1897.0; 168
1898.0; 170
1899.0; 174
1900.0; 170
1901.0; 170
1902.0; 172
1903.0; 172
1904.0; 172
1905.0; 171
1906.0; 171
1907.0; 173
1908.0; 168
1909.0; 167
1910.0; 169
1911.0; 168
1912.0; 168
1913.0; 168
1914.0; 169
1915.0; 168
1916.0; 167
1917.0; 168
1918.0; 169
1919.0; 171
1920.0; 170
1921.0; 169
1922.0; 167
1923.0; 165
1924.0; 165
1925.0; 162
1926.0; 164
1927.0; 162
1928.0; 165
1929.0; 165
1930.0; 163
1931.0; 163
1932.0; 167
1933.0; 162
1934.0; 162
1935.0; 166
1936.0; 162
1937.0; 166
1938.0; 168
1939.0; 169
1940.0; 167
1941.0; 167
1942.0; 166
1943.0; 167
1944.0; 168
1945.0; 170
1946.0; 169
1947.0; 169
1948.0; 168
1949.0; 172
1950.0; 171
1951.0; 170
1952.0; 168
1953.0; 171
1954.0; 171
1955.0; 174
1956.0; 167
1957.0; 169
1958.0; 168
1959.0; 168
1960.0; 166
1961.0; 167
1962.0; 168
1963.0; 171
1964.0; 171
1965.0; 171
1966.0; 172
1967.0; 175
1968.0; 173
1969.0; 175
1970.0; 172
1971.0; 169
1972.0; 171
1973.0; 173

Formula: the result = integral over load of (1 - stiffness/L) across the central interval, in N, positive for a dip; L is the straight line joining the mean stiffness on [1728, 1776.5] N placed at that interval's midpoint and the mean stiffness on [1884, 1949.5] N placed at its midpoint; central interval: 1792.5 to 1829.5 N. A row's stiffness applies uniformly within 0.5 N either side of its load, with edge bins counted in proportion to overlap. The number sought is -1.9 N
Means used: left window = 152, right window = 168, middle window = 166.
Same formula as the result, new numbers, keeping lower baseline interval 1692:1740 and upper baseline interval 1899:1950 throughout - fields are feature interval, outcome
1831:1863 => 1.8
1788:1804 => -0.4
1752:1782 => -0.4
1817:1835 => 0.9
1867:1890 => -0.3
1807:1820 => -1.5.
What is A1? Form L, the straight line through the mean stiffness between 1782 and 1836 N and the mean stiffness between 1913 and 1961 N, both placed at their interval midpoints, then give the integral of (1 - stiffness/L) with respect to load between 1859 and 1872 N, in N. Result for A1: -0.8 N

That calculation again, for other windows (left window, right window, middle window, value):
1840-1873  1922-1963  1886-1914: -0.8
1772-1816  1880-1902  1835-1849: 2.4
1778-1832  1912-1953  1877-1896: -0.2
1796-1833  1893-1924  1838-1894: 1.3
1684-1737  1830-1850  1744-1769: -1.1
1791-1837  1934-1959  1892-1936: -0.2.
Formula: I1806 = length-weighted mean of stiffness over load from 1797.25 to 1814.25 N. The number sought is 172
